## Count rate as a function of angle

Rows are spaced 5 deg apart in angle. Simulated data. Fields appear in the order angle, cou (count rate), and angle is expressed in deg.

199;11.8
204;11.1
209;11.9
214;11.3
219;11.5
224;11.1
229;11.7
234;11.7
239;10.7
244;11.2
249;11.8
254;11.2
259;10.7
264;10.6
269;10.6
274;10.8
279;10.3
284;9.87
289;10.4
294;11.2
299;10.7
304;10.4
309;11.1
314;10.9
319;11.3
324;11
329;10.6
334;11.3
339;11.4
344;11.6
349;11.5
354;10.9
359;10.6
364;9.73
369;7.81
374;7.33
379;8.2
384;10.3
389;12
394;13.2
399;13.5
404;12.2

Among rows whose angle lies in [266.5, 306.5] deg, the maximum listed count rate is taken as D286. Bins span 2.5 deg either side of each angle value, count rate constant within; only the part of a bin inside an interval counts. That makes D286 11.2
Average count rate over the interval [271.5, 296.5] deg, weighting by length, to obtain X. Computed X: 10.5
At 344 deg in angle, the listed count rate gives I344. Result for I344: 11.6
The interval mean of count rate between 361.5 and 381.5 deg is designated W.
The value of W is 8.27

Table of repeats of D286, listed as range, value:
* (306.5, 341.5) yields 11.4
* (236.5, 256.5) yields 11.8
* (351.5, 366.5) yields 10.9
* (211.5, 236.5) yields 11.7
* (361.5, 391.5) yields 12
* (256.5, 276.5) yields 10.8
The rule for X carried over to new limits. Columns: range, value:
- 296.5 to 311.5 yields 10.7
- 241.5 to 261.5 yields 11.2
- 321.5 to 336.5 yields 11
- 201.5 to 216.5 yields 11.4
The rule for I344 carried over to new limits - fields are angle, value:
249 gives 11.8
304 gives 10.4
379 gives 8.2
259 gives 10.7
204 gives 11.1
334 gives 11.3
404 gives 12.2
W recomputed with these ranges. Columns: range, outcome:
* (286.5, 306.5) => 10.7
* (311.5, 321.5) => 11.1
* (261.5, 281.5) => 10.6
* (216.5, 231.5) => 11.4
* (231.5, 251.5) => 11.3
